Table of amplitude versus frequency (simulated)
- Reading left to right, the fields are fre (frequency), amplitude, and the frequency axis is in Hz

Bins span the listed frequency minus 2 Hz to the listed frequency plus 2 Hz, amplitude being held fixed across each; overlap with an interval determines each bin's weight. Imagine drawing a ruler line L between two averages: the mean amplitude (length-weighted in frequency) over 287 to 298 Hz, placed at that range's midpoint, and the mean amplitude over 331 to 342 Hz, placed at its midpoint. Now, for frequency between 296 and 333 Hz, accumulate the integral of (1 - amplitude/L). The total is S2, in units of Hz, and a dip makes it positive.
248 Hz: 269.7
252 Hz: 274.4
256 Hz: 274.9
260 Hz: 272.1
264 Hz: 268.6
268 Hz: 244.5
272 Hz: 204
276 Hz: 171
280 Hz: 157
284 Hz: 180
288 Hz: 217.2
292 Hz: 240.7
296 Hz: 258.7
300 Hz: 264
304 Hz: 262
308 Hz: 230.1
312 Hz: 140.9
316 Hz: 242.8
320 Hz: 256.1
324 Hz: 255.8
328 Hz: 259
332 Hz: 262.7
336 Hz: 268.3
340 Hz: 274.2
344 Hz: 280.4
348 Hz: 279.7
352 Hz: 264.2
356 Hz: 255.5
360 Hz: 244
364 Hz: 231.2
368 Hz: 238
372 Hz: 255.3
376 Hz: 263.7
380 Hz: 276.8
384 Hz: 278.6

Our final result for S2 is 1.9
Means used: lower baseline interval 241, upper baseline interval 269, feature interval 242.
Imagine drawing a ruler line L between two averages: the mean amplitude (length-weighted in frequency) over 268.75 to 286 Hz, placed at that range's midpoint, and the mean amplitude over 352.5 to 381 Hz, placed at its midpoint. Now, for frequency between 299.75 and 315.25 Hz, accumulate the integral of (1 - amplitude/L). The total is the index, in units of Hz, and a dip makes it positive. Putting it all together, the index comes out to -1.2 Hz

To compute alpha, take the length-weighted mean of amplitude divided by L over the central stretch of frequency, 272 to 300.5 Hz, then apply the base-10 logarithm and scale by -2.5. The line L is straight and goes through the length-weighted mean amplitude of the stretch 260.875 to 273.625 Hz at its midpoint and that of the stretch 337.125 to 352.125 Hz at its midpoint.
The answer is 0.20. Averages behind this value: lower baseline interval 243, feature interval 209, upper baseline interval 276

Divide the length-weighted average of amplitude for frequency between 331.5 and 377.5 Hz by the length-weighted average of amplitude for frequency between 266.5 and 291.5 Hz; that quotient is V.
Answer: 1.32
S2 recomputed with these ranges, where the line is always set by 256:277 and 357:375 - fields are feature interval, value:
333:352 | -2.4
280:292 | 2.1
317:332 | -0.9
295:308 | -0.9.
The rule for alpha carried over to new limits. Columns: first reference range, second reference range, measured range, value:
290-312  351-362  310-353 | -0.020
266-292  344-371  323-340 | -0.118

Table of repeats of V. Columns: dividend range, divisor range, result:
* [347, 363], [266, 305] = 1.18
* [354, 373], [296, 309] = 0.96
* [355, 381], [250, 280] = 1.05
